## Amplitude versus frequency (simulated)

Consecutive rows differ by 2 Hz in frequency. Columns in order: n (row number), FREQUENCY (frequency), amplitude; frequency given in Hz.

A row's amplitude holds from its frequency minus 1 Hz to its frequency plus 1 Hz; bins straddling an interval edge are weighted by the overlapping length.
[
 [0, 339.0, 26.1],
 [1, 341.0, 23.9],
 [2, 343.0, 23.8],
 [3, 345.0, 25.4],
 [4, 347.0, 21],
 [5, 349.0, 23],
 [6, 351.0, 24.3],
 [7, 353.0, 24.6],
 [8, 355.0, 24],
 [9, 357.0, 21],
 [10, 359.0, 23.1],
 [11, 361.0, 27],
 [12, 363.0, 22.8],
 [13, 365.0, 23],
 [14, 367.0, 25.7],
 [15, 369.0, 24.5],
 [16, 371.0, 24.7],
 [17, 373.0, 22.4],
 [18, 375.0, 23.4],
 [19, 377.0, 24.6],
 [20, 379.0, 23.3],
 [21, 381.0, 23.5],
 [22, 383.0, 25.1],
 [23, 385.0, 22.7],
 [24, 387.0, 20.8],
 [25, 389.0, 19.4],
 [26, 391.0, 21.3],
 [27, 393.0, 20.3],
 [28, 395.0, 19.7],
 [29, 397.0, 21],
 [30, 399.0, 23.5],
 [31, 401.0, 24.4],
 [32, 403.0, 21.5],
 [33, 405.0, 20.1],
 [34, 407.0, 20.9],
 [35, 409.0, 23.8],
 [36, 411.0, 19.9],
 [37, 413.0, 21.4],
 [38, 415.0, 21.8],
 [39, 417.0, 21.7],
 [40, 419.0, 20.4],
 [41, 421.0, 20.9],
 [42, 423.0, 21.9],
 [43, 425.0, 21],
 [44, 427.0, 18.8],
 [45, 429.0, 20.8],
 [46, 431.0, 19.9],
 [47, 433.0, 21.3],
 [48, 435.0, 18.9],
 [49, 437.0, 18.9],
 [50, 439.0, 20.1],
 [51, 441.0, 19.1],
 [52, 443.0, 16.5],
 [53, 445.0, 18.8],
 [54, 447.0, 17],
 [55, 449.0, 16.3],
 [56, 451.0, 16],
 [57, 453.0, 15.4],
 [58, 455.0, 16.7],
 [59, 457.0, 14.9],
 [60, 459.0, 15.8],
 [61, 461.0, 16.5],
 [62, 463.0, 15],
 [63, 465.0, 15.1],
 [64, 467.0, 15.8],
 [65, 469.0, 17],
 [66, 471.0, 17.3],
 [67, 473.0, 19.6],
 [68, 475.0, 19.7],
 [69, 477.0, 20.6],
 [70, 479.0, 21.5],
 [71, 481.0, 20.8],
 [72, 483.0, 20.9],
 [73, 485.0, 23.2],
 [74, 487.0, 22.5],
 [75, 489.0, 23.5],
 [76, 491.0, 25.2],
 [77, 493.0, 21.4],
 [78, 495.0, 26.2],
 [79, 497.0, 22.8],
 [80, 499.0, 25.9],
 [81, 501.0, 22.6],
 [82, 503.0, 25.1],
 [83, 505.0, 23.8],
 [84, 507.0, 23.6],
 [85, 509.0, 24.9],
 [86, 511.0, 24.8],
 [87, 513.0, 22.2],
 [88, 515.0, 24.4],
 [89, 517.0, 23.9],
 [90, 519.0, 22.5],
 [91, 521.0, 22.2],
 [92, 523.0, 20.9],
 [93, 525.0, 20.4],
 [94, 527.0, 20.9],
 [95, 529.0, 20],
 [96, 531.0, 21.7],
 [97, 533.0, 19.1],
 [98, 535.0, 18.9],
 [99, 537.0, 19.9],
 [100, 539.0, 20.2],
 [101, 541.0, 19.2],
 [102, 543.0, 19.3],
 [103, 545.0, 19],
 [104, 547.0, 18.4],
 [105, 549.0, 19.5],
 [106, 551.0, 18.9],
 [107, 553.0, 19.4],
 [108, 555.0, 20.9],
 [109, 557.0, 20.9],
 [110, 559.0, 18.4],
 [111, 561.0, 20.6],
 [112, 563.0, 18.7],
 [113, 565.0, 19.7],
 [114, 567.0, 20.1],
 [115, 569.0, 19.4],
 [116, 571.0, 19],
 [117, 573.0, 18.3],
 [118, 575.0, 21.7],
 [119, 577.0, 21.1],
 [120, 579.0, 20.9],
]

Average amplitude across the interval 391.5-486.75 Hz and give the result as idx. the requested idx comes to 19.4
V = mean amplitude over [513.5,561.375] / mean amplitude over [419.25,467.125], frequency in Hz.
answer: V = 1.1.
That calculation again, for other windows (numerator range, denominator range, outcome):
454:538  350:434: 0.94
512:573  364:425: 0.91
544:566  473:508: 0.85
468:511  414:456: 1.17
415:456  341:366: 0.81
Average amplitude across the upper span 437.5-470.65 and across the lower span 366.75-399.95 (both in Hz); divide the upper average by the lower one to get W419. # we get 0.74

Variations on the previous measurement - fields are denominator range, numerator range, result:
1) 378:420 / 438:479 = 0.79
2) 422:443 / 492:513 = 1.21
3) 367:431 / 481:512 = 1.08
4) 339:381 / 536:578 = 0.82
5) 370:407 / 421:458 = 0.83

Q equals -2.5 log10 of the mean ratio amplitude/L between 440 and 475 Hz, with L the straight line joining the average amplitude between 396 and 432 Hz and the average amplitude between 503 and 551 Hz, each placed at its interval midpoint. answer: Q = 0.264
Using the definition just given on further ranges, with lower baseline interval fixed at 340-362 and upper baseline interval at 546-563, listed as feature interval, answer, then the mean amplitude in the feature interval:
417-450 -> 0.13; 19.5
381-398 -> 0.08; 21.4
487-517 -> -0.16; 24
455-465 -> 0.35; 15.6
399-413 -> 0.04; 21.9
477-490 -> -0.05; 22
